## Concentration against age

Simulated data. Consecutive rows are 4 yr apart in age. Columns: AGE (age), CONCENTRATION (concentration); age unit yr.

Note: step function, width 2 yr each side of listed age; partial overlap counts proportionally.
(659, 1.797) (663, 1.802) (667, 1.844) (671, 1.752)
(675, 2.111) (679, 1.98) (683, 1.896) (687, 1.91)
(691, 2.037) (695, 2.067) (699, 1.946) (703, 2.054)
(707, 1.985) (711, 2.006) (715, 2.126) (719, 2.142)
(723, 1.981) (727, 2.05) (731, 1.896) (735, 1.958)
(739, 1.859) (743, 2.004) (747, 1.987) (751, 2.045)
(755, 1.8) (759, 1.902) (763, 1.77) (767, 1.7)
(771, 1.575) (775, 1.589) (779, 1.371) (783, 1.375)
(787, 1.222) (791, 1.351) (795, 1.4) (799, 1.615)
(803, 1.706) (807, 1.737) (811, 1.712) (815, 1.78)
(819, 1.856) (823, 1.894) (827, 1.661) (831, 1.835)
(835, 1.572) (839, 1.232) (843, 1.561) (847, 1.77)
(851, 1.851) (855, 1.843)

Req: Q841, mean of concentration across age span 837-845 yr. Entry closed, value 1.4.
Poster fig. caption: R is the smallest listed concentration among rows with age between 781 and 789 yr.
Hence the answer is 1.222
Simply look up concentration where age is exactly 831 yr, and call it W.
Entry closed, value 1.835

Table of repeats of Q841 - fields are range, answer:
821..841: 1.64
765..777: 1.62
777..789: 1.32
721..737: 1.97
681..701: 1.97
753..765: 1.82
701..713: 2.02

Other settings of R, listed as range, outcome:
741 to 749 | 1.987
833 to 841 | 1.232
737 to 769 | 1.7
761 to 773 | 1.575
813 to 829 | 1.661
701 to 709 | 1.985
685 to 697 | 1.91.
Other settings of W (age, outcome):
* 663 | 1.802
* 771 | 1.575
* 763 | 1.77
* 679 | 1.98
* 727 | 2.05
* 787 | 1.222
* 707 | 1.985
